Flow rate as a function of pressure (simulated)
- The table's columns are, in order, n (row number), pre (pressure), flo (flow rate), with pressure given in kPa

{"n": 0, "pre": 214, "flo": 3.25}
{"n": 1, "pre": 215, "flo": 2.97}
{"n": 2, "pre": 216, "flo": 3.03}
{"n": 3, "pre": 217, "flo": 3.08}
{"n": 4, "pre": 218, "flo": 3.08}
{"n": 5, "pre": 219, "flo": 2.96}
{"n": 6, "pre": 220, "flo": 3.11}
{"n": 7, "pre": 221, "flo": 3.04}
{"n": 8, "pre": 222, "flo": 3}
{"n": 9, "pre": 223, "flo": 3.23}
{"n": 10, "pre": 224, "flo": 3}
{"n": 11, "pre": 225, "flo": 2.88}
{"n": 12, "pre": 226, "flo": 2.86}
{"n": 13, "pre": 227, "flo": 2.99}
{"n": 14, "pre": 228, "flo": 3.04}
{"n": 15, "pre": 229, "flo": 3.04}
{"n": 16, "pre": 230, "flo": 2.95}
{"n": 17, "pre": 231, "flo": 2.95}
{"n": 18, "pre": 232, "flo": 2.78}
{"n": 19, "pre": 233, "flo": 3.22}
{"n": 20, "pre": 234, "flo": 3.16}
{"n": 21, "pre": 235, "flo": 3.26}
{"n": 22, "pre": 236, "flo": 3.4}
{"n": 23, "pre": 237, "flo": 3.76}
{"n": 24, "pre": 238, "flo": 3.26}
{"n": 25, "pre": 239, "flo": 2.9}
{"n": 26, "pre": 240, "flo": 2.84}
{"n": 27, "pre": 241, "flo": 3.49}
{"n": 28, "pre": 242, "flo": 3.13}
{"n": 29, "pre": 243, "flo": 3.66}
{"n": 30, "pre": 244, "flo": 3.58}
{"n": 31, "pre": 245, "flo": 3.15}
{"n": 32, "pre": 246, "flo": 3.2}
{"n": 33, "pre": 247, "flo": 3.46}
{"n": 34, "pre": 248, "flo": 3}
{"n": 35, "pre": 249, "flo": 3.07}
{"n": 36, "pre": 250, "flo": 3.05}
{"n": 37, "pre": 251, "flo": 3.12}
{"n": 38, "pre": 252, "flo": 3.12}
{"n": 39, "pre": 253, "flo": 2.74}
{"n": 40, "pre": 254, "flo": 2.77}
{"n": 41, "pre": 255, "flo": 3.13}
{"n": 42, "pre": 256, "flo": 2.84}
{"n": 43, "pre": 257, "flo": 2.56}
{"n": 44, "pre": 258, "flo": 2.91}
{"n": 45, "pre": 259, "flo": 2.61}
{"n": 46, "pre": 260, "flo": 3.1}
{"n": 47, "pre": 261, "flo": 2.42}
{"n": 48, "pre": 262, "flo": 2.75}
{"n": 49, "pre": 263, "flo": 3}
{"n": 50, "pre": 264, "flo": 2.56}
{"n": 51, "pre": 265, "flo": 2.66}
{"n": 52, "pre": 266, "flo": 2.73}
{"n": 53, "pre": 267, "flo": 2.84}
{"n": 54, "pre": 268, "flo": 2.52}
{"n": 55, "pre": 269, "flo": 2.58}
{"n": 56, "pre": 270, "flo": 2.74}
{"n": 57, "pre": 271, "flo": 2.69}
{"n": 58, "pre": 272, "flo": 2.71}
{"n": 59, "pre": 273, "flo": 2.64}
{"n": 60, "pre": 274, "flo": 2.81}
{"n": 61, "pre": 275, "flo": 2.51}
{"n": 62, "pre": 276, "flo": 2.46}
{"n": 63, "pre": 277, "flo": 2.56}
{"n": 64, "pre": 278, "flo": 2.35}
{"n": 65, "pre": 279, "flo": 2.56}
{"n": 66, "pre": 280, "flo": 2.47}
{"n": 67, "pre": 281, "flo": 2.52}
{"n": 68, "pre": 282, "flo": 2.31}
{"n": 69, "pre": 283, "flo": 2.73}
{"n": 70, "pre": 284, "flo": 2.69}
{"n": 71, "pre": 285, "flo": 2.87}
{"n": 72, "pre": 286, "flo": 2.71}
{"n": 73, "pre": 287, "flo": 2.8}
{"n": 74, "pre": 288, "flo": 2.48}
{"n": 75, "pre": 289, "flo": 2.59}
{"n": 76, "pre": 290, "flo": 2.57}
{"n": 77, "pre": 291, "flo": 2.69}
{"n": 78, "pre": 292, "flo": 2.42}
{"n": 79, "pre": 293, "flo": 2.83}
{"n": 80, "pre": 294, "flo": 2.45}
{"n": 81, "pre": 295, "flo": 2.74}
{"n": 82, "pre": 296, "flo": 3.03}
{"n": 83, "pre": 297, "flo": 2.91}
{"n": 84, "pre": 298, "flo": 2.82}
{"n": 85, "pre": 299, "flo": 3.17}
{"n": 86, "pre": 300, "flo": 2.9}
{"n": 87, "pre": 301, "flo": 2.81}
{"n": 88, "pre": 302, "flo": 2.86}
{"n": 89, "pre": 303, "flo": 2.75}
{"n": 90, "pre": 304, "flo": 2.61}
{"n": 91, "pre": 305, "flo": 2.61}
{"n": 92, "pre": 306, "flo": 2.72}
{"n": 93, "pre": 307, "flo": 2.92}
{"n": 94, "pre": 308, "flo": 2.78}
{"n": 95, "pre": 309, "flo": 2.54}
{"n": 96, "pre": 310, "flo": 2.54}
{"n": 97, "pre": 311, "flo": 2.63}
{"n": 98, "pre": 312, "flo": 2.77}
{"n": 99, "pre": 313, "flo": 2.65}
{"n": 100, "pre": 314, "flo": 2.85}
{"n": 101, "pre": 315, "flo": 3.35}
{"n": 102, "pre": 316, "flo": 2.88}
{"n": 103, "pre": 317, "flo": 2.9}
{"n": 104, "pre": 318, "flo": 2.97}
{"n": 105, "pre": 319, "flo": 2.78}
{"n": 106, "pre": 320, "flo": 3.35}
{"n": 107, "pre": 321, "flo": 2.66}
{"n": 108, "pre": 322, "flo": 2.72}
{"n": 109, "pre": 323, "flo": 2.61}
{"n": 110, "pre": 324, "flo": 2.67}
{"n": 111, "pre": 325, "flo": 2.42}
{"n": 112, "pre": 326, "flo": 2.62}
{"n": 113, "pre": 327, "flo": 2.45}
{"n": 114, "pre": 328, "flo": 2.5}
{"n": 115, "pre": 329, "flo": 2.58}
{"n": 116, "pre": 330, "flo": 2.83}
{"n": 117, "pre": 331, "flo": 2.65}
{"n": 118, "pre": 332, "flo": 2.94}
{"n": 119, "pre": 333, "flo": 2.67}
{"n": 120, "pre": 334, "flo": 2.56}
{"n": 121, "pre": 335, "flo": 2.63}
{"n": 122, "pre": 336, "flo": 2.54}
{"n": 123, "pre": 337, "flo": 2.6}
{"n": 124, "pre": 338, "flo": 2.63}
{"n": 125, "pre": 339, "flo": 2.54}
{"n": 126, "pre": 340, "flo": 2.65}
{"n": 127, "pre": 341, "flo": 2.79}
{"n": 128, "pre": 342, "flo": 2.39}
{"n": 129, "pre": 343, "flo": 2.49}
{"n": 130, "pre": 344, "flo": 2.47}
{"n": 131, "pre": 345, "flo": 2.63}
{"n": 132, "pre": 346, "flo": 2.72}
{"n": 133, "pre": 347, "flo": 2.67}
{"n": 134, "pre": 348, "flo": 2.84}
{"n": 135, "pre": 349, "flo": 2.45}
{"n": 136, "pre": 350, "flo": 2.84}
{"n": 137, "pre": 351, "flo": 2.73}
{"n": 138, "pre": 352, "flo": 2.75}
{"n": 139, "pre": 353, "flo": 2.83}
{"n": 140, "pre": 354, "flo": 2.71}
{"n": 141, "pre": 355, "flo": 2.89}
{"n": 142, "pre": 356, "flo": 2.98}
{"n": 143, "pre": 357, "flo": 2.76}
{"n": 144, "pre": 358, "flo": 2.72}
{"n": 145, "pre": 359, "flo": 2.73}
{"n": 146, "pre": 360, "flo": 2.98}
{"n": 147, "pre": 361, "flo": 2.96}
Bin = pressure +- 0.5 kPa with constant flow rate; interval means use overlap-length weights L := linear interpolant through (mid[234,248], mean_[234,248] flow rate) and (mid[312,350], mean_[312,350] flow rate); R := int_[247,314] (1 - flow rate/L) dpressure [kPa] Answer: 6.57 kPa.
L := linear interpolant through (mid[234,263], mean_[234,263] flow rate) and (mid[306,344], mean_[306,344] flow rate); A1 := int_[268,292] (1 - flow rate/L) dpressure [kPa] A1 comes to 2.6 kPa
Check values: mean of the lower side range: 3.08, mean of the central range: 2.6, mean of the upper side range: 2.7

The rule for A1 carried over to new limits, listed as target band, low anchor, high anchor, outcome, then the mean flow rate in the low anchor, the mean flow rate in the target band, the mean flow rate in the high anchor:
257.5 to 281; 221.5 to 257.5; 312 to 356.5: 2.5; 3.1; 2.66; 2.71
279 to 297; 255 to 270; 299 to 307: 0.8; 2.73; 2.65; 2.79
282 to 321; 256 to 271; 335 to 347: -1.7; 2.72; 2.77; 2.59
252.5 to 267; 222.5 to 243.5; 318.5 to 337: 1.1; 3.13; 2.77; 2.67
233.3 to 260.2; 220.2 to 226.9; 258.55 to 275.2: -2.6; 3.01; 3.12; 2.7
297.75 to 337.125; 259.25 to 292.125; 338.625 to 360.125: -1.0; 2.64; 2.75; 2.7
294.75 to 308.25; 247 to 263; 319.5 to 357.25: -0.3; 2.9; 2.83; 2.68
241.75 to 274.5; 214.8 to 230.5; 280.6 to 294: -1.1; 3.02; 2.9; 2.63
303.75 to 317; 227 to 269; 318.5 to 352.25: 0.0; 3.01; 2.77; 2.66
